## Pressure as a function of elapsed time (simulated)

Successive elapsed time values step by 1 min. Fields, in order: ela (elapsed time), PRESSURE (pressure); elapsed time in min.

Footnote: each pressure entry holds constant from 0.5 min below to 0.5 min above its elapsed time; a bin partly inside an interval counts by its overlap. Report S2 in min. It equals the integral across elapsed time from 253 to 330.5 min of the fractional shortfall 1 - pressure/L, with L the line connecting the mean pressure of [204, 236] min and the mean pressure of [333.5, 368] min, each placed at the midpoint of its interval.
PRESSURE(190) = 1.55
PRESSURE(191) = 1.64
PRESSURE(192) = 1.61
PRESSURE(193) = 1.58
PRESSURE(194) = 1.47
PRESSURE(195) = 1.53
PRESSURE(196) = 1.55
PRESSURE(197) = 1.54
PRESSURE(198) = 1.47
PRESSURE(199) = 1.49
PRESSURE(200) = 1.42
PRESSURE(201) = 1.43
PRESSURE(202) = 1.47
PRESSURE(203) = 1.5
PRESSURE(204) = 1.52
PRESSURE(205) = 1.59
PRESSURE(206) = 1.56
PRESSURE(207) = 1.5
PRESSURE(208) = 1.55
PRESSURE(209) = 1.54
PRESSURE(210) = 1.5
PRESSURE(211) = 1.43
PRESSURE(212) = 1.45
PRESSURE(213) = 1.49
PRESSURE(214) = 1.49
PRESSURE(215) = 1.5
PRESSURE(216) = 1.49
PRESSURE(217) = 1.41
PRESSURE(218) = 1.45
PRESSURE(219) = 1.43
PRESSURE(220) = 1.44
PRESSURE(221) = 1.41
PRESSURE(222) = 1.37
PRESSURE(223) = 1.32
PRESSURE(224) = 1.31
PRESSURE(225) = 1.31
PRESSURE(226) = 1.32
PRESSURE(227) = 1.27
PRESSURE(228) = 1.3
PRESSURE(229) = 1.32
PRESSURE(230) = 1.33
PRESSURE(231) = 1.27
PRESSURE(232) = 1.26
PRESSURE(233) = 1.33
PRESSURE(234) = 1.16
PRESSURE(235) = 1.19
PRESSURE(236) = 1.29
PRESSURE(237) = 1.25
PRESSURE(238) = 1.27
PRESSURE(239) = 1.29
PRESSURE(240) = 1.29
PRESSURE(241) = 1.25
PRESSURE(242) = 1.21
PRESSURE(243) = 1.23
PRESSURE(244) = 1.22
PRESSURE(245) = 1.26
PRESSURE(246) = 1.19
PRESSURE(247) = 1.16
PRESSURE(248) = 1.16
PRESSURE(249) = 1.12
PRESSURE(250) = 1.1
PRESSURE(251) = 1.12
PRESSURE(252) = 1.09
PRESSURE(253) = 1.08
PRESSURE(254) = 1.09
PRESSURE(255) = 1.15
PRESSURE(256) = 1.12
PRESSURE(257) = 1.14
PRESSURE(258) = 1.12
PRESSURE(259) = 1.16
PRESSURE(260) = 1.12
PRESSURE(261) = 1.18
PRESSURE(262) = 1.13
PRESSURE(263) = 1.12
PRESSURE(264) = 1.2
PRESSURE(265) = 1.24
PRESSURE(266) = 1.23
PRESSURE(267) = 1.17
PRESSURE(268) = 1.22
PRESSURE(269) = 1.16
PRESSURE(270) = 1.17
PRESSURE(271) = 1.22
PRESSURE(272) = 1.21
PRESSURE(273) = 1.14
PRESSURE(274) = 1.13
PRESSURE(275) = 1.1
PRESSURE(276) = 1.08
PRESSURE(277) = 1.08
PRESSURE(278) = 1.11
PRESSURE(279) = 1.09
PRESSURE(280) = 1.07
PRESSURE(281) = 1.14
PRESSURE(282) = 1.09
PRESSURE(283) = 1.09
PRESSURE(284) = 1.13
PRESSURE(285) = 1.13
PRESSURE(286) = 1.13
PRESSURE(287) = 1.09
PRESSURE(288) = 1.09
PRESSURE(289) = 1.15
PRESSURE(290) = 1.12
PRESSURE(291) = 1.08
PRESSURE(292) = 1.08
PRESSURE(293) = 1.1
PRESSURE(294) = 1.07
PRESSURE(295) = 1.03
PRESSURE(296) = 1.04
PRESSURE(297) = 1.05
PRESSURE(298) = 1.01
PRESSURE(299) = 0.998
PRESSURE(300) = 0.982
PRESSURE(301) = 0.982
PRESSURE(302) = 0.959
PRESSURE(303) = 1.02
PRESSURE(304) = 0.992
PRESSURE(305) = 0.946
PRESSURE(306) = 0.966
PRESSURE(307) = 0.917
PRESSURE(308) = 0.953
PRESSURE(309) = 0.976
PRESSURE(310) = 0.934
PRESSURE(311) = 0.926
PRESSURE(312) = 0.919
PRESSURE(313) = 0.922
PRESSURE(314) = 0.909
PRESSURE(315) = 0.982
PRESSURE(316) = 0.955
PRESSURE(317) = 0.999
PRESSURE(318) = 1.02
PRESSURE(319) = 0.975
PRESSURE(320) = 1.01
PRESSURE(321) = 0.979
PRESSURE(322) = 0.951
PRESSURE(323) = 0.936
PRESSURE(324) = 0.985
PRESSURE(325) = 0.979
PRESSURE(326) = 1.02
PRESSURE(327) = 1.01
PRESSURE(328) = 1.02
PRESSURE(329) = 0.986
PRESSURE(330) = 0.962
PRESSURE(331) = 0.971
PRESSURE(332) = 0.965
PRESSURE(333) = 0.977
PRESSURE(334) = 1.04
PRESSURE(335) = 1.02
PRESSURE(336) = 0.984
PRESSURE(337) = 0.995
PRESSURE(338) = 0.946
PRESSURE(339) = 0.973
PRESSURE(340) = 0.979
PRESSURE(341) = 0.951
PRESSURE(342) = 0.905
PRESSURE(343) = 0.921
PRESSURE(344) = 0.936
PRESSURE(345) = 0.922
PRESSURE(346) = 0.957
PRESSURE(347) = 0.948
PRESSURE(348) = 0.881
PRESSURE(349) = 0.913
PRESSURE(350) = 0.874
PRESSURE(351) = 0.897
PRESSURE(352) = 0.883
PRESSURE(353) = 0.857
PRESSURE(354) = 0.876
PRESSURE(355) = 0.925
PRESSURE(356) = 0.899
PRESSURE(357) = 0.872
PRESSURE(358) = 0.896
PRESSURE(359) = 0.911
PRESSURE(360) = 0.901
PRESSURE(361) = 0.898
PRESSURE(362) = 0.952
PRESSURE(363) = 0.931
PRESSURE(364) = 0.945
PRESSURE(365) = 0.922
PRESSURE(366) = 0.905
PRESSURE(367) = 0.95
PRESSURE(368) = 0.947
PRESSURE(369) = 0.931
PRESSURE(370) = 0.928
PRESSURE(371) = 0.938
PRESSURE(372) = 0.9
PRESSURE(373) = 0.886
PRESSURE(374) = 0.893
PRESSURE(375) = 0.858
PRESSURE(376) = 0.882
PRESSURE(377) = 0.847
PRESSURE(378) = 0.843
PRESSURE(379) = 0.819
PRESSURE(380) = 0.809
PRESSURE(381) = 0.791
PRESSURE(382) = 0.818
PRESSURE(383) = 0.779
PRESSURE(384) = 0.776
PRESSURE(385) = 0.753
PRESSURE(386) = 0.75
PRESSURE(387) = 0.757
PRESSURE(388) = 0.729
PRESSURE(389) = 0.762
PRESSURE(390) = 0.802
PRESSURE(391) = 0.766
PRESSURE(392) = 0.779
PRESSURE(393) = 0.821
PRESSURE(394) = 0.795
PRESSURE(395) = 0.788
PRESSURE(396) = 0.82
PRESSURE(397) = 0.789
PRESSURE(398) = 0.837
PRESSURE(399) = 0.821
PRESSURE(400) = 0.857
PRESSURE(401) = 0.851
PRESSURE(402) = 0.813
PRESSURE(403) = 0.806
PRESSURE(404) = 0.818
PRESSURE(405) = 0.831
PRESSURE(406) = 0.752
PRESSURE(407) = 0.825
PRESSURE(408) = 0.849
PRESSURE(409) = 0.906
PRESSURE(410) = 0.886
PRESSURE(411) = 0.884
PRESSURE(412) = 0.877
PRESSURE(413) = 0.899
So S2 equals 5.40 min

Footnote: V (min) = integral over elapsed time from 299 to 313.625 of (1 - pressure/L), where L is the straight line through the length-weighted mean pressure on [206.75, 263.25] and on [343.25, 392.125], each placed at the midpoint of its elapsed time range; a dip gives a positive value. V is 1.4 min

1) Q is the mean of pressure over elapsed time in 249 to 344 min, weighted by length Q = 1.05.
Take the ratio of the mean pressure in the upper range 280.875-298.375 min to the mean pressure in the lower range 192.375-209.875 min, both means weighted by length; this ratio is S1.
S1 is 0.7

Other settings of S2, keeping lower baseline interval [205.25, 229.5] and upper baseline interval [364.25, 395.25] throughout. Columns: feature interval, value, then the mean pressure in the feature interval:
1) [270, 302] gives 2.4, 1.09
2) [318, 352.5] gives 1.3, 0.961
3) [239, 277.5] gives 3.4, 1.16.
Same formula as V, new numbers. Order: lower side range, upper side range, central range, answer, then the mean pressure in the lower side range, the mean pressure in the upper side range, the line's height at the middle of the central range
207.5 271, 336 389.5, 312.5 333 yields 0.7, 1.27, 0.886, 1.01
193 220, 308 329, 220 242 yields 1.4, 1.49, 0.97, 1.38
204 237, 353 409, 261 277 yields 0.8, 1.39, 0.848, 1.23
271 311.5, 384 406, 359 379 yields -1.0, 1.06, 0.796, 0.861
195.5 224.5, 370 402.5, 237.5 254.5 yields 1.9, 1.47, 0.818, 1.34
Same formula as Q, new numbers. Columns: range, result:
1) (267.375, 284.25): 1.13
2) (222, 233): 1.31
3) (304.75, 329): 0.967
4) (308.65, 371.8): 0.945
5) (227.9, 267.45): 1.2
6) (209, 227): 1.42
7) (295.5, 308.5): 0.986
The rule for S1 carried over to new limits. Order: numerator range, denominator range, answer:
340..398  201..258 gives 0.66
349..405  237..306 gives 0.76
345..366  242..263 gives 0.79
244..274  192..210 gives 0.76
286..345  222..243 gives 0.78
